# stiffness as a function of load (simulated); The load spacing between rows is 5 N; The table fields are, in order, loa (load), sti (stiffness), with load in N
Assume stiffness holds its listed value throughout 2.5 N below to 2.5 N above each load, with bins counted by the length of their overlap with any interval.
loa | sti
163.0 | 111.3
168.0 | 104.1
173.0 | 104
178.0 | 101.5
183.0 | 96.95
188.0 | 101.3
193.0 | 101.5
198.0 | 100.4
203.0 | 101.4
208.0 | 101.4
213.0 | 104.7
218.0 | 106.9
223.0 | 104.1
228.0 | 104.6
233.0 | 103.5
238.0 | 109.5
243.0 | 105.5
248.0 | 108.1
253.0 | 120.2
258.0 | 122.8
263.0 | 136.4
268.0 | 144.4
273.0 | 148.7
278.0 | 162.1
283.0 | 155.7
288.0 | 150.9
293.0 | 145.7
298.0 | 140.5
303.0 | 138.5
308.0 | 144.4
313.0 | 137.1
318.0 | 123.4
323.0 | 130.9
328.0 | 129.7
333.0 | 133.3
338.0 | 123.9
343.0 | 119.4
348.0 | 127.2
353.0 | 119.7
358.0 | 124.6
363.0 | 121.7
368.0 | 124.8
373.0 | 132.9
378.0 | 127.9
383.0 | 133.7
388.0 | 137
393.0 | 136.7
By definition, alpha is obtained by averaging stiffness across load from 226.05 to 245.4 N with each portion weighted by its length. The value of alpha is 106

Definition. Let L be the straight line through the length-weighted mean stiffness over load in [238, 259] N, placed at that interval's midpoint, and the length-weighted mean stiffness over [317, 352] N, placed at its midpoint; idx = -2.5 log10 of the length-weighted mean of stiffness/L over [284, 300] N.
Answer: -0.22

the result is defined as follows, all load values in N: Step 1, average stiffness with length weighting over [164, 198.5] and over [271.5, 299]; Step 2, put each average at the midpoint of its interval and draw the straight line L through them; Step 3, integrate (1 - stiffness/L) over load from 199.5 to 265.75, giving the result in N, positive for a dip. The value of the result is 8.6 N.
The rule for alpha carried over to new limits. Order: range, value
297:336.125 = 134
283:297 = 149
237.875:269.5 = 121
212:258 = 108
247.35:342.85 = 137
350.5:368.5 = 122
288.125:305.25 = 143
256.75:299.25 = 146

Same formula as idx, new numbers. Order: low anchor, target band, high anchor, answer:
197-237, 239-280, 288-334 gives -0.09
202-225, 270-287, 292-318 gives -0.20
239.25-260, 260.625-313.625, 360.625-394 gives -0.23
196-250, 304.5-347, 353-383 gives -0.09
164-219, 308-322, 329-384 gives -0.11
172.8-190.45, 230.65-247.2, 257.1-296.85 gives 0.20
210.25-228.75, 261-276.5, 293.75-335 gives -0.20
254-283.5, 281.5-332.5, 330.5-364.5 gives -0.04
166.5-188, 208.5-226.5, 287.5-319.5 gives 0.09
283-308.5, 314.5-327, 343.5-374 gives 0.07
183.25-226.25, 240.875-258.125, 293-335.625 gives 0.03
